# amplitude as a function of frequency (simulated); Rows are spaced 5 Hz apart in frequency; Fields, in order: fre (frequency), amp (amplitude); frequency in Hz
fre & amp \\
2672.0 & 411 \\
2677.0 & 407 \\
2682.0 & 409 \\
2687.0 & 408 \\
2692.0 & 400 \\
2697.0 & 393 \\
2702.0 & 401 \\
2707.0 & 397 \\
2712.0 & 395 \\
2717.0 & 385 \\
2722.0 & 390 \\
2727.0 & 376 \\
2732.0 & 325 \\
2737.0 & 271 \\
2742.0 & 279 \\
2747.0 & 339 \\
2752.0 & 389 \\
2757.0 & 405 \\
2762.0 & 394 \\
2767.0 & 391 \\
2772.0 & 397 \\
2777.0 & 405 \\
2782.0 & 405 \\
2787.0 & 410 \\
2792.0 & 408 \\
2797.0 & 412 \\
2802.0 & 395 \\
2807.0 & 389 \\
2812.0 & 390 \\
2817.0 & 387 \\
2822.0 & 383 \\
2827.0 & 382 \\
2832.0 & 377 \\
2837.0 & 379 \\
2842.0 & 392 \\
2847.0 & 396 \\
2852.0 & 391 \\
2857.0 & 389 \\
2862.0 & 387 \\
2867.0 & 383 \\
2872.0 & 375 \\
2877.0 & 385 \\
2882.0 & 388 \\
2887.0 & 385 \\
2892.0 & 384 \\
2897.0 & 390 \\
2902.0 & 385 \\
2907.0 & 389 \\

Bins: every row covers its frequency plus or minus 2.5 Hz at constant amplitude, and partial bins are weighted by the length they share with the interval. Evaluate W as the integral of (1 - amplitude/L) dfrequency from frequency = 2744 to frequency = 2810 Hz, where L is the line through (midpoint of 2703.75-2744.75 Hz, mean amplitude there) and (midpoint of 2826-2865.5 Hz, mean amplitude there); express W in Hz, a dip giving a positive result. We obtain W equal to -4.8 Hz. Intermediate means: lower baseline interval 353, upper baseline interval 387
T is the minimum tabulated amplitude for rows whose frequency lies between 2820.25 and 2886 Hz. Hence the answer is 375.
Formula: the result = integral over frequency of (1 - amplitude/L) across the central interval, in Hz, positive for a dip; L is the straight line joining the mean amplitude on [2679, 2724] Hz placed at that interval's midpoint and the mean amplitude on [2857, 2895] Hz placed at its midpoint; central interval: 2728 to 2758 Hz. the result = 4.7 Hz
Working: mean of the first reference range 398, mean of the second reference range 384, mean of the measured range 333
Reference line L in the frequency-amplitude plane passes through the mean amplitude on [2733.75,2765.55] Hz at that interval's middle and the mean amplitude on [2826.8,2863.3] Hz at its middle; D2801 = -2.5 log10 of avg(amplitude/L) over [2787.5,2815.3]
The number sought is -0.09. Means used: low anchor 347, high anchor 387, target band 399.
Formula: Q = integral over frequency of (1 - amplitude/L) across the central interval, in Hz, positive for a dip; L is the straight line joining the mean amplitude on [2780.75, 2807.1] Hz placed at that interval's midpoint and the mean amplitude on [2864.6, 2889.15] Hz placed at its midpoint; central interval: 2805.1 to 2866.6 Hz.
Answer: 1.1 Hz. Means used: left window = 404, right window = 383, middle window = 387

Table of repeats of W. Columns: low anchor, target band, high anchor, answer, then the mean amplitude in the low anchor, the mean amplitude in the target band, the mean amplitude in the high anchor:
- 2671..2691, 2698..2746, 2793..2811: 5.54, 408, 358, 399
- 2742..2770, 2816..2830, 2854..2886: -0.11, 374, 383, 385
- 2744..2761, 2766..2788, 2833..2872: -1.33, 376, 402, 387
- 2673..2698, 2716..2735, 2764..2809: 1.80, 404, 365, 401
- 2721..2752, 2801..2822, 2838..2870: -1.19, 332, 389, 389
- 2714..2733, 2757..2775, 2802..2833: -0.81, 373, 396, 386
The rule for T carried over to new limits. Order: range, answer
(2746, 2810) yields 339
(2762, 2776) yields 391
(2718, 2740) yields 271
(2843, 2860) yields 389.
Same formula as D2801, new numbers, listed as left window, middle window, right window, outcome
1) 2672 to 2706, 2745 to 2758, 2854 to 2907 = 0.06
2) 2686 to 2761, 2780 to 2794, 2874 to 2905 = -0.09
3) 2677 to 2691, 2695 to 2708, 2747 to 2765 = 0.01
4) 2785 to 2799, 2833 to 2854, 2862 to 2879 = 0.01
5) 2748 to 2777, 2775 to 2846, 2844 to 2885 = -0.01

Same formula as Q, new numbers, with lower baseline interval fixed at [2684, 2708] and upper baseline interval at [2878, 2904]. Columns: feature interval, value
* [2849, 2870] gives 0.1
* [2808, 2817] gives 0.1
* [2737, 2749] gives 2.9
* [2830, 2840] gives 0.3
